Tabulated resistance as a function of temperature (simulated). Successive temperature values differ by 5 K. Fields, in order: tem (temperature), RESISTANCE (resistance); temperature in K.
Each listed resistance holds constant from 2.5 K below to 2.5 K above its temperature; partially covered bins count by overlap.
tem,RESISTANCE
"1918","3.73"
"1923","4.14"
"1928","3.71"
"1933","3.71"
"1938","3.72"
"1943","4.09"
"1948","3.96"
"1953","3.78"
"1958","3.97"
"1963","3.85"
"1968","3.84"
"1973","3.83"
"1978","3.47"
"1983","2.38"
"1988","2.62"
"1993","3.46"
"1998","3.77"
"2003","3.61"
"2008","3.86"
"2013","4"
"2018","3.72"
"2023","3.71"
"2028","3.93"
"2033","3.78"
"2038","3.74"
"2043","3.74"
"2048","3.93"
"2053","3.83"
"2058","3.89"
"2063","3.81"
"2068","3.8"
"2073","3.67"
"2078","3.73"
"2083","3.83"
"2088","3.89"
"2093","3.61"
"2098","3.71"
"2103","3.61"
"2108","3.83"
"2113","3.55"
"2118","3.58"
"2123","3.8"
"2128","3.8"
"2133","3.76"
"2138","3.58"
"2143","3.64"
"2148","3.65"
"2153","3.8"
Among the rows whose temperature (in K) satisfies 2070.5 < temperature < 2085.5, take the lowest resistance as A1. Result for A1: 3.67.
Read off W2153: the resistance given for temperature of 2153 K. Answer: 3.8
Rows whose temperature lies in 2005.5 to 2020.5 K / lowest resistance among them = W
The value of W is 3.72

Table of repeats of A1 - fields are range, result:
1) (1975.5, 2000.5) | 2.38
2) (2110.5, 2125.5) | 3.55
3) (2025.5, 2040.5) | 3.74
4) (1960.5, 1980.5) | 3.47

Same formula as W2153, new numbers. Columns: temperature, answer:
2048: 3.93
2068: 3.8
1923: 4.14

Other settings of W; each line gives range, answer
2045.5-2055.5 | 3.83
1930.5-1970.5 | 3.71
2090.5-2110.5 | 3.61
